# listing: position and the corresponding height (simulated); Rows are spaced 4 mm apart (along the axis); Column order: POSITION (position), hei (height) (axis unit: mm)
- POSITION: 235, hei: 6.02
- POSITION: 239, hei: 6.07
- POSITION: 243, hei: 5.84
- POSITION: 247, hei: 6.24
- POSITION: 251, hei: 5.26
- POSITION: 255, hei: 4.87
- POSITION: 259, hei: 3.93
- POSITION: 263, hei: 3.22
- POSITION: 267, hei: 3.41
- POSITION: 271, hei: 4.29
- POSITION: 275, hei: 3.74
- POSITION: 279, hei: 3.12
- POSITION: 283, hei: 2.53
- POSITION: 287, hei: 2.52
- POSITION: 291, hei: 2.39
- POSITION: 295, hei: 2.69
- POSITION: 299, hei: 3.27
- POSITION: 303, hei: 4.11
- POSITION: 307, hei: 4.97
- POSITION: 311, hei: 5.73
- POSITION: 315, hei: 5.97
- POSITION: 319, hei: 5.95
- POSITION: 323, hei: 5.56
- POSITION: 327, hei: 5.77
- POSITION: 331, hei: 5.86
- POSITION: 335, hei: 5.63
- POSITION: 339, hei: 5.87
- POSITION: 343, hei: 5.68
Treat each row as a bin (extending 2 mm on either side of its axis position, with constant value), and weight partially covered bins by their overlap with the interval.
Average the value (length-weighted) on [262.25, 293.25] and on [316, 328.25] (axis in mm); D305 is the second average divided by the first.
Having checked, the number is 1.84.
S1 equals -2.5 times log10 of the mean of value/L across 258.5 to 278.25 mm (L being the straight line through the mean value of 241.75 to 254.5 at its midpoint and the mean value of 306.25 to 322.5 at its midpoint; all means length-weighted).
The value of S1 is 0.48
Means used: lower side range 5.67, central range 3.66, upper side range 5.7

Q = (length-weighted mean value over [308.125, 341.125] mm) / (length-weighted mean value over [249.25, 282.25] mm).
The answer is 1.5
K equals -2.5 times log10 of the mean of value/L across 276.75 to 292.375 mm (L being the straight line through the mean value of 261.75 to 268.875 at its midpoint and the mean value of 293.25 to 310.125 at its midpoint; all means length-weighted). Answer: 0.33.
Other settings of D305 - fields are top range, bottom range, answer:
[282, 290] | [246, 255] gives 0.46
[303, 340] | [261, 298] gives 1.81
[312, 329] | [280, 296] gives 2.27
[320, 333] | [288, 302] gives 2.01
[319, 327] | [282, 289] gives 2.26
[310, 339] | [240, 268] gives 1.21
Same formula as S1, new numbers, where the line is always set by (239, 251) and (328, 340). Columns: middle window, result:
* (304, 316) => 0.08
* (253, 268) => 0.45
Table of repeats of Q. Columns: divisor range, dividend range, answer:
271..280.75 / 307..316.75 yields 1.57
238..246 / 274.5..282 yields 0.54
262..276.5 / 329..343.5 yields 1.56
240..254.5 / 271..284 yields 0.59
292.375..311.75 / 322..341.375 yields 1.44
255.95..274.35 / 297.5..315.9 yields 1.27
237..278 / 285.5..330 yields 0.97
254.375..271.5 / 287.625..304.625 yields 0.79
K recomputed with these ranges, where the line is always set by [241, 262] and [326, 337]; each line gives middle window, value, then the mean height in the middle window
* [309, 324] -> -0.03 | 5.82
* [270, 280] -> 0.39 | 3.72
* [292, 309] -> 0.44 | 3.68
